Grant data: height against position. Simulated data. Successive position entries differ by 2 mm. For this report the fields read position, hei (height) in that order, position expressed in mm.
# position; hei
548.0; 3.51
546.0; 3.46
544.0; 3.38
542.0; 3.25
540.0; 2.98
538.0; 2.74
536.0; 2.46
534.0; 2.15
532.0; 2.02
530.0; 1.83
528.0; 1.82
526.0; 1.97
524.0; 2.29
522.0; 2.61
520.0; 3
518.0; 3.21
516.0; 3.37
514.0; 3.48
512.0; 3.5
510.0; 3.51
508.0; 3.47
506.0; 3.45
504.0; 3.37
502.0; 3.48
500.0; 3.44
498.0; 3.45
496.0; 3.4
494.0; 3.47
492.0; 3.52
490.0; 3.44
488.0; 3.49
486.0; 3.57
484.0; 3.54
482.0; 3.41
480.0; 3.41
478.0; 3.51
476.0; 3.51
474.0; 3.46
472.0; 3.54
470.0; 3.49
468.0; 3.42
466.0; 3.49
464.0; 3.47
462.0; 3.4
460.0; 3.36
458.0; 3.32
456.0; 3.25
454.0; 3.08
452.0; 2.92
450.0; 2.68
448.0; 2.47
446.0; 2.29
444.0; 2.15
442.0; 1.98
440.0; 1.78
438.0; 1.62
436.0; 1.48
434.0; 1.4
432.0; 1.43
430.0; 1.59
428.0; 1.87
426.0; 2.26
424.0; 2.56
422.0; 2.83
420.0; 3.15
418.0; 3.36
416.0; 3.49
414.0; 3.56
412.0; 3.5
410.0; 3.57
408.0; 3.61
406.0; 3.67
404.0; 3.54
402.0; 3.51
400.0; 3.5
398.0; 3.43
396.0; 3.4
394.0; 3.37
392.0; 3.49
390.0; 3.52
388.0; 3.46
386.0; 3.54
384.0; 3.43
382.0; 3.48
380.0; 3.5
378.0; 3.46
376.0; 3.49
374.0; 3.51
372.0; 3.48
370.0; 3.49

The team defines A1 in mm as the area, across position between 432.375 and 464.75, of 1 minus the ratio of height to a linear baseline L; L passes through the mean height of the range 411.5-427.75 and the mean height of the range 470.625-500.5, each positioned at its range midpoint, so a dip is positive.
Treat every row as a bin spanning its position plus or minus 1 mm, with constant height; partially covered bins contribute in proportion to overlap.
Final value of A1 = 7.3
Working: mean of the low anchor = 3.02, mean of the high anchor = 3.48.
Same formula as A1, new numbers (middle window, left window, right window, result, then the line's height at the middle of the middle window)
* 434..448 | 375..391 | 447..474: 6.0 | 3.29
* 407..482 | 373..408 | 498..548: 9.4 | 3.27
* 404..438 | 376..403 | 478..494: 7.6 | 3.47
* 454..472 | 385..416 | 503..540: -1.4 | 3.14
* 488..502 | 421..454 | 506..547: -4.7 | 2.58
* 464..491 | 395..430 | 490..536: -3.8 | 3.06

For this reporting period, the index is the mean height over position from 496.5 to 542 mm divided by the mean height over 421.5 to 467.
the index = 1.2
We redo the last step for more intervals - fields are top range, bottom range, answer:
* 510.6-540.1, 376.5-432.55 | 0.82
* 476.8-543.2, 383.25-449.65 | 1.09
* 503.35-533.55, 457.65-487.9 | 0.82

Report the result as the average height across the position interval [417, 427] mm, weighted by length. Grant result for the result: 2.83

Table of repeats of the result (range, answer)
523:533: 1.99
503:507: 3.41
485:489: 3.53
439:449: 2.13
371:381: 3.49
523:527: 2.13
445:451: 2.48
